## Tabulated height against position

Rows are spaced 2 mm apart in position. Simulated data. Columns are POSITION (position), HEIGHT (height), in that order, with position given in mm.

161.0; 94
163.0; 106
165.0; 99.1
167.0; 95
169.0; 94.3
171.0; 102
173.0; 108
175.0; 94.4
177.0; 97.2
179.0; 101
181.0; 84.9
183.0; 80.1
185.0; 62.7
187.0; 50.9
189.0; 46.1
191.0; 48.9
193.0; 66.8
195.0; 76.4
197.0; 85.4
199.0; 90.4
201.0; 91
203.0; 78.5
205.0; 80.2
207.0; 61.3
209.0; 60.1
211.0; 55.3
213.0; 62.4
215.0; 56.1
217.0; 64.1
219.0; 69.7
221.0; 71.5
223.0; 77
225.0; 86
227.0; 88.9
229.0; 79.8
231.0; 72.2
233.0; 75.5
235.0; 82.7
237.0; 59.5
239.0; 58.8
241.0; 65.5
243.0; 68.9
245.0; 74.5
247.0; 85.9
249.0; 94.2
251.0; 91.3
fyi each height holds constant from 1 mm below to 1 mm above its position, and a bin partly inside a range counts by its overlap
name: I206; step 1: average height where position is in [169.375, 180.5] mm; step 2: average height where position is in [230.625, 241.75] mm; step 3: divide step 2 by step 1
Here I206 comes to 0.7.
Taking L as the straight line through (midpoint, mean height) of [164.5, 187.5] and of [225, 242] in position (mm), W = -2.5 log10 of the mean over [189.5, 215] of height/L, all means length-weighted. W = 0.17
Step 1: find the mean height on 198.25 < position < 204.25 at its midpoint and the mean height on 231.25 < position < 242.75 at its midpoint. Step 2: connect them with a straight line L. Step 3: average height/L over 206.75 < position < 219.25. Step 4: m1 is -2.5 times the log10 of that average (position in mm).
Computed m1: 0.303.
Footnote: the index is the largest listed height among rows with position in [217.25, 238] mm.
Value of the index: 88.9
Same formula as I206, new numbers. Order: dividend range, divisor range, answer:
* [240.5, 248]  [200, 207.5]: 0.94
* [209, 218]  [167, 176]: 0.60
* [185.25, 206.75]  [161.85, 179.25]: 0.71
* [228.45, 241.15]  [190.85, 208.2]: 0.92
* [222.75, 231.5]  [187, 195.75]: 1.40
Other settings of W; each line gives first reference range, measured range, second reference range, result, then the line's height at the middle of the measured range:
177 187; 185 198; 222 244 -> 0.26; 79.3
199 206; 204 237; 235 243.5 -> 0.05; 74.9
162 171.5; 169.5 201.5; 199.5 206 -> 0.14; 91.1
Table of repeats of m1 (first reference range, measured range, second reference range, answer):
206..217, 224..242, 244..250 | 0.00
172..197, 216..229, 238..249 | -0.03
